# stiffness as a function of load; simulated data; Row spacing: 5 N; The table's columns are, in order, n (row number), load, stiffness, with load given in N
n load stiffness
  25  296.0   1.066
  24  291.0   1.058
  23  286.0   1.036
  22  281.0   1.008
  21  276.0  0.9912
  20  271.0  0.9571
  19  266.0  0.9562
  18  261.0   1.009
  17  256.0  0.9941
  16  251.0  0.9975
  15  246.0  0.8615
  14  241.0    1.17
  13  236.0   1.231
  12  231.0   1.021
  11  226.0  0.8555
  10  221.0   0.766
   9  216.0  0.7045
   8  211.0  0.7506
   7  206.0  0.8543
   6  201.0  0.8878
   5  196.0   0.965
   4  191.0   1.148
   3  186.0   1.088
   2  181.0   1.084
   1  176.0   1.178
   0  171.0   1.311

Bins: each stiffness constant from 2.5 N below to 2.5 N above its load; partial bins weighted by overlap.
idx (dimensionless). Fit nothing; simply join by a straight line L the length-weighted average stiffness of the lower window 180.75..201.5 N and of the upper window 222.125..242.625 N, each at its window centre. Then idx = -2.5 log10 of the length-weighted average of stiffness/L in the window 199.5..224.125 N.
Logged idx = 0.302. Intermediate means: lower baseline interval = 1.04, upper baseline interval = 1.04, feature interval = 0.79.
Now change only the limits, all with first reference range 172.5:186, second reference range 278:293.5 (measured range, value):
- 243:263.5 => 0.10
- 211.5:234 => 0.29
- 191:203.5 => 0.15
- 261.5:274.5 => 0.09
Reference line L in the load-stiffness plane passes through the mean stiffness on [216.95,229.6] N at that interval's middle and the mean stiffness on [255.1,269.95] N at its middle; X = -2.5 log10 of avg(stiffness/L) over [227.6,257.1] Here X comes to -0.17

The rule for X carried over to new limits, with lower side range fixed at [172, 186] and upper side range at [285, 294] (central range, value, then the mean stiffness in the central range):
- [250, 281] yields 0.09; 0.985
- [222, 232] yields 0.22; 0.9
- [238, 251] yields 0.07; 1.02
